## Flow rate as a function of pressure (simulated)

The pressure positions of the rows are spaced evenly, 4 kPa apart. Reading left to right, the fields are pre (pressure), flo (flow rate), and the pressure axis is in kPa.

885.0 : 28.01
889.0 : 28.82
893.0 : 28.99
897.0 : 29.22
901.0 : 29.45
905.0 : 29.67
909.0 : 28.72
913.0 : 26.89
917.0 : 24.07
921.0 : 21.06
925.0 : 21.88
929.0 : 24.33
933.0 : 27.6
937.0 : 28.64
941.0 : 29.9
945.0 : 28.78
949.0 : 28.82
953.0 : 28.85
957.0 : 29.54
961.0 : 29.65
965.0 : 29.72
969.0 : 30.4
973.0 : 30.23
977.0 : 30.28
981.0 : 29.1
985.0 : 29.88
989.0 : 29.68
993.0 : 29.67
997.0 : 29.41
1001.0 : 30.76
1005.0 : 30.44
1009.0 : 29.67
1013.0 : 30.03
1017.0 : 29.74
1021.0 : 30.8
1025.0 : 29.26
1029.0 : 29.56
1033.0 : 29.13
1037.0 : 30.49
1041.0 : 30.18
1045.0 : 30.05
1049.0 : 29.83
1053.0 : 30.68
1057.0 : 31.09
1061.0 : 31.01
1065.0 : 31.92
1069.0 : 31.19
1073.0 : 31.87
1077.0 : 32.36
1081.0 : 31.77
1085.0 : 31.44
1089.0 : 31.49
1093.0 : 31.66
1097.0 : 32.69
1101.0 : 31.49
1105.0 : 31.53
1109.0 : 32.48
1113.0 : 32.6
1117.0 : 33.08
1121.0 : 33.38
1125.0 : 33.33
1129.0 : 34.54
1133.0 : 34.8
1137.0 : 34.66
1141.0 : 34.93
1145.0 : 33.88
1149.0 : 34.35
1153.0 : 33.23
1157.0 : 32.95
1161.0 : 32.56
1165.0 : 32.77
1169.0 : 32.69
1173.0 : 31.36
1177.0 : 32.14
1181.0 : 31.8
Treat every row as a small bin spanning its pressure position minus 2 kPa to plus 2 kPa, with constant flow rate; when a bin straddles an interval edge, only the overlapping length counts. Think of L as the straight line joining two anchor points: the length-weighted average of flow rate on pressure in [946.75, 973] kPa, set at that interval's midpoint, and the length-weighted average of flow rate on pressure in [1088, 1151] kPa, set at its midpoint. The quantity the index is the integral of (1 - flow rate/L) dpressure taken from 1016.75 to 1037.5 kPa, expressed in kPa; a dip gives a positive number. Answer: 0.9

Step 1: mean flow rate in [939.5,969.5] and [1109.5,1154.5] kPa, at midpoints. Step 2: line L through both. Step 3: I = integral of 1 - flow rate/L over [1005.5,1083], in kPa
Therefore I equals 2.7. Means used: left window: 29.4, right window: 33.8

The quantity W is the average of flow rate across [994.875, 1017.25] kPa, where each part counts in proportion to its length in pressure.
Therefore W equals 30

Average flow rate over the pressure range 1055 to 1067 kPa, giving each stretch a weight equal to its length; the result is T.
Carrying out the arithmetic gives 31.3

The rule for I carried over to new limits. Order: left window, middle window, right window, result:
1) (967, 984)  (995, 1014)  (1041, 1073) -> 0.1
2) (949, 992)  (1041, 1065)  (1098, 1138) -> 0.8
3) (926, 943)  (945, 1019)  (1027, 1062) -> -3.1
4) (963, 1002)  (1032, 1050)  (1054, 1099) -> 0.6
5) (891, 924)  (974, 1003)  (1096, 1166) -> -0.5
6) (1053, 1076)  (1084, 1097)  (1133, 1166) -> 0.2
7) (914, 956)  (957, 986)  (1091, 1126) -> -2.2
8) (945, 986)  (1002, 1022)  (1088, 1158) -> 0.3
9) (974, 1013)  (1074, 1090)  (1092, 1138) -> 0.2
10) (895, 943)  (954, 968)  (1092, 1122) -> -0.8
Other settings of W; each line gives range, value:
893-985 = 28.1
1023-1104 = 31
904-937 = 25.6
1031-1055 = 30.1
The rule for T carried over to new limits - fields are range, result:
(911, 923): 24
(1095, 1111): 32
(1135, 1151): 34.5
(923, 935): 24.6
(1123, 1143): 34.5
